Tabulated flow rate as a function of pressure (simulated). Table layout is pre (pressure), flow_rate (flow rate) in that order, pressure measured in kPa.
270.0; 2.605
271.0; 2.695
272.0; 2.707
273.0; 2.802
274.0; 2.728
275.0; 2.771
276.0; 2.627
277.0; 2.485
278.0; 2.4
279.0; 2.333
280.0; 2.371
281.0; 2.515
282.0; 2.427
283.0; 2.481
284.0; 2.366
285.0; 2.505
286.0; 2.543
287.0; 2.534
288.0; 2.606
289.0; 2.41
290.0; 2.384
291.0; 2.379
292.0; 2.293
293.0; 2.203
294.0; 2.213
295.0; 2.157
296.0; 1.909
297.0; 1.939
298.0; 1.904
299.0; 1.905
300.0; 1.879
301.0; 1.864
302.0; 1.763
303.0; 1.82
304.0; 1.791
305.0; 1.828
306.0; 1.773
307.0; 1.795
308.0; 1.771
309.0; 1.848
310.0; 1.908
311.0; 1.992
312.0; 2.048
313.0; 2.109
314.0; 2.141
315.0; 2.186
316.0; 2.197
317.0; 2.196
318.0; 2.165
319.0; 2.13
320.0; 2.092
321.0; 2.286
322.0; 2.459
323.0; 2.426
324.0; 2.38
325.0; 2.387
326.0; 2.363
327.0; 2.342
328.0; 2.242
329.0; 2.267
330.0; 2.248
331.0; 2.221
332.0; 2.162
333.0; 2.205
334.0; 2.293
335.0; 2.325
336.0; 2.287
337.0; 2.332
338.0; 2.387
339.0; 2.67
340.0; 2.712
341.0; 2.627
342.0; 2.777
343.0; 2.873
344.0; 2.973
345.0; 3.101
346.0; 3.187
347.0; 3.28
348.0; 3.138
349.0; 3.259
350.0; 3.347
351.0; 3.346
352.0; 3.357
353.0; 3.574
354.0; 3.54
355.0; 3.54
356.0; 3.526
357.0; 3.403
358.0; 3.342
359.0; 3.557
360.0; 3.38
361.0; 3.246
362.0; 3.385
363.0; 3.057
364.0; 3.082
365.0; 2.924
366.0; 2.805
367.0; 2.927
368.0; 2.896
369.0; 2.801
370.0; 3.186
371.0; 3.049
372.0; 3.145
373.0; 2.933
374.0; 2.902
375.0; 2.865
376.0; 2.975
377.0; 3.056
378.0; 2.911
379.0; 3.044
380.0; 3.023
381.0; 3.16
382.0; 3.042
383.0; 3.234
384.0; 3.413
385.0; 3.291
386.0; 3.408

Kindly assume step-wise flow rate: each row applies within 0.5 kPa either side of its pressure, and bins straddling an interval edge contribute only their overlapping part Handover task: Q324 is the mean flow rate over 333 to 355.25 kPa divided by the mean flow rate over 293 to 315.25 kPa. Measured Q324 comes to 1.51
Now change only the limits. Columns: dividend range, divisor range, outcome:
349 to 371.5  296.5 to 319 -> 1.66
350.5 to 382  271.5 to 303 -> 1.36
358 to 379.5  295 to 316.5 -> 1.59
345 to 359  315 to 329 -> 1.48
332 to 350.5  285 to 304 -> 1.28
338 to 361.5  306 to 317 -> 1.60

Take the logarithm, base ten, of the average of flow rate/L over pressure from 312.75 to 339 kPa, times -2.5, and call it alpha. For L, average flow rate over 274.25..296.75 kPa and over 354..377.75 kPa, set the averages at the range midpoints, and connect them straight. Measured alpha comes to 0.22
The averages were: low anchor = 2.4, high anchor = 3.14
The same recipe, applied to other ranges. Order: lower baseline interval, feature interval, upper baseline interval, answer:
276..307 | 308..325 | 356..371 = 0.18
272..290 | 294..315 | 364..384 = 0.35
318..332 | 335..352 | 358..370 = -0.08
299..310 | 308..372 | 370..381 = -0.12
